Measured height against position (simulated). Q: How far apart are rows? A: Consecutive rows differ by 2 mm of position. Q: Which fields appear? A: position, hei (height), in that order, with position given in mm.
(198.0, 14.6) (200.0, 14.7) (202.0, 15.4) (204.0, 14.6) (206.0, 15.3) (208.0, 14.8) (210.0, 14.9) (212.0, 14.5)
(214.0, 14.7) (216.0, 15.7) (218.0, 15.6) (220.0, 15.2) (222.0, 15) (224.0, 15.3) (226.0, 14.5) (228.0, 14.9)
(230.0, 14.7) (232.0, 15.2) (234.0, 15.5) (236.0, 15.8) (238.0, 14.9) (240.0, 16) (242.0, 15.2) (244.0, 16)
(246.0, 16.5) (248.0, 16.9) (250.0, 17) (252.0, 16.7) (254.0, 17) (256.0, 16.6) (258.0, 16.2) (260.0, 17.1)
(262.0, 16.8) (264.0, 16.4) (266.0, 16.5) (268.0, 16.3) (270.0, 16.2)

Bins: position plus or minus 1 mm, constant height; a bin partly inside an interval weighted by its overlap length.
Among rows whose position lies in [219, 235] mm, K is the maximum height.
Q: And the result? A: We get 15.5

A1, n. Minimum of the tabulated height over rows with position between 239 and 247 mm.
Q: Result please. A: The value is 15.2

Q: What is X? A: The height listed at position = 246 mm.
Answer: 16.5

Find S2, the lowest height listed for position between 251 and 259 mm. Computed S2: 16.2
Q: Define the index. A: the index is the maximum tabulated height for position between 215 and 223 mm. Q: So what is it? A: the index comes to 15.7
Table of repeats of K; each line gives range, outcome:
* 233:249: 16.9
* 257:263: 17.1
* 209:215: 14.9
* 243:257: 17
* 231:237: 15.8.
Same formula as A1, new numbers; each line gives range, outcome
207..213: 14.5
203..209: 14.6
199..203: 14.7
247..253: 16.7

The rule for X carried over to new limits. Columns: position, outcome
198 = 14.6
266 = 16.5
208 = 14.8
